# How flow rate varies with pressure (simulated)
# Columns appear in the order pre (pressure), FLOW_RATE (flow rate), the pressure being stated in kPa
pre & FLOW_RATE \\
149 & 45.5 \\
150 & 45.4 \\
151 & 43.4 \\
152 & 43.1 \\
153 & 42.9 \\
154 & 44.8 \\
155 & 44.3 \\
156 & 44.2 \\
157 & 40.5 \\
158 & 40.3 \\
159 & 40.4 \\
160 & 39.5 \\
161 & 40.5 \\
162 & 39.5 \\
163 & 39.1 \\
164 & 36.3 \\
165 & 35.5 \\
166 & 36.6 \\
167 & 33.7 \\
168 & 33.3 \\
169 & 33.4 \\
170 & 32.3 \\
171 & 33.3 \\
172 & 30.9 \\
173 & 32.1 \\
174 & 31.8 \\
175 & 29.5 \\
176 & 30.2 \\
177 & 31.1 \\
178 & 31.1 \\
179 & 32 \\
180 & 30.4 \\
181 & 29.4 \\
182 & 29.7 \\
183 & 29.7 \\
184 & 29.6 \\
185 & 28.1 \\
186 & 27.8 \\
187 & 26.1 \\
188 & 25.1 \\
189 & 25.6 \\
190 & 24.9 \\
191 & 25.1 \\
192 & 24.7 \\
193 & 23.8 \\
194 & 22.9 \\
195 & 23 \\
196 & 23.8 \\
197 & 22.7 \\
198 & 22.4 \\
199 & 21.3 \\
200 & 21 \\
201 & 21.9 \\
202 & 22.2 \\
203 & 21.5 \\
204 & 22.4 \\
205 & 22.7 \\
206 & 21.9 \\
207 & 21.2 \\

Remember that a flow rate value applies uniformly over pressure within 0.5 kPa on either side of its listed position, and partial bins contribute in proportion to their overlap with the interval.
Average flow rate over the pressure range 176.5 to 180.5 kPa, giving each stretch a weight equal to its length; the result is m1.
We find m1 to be 31.1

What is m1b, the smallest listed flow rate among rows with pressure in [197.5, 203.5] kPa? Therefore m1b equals 21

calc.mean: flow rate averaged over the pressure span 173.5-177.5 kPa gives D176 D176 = 30.6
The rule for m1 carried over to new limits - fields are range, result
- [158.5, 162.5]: 40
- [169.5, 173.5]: 32.1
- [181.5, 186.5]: 29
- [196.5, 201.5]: 21.9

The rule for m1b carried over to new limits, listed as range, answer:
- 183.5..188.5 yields 25.1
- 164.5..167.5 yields 33.7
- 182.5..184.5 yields 29.6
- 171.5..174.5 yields 30.9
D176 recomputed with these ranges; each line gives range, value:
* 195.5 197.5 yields 23.2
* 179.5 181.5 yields 29.9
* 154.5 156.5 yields 44.2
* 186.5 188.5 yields 25.6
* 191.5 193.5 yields 24.2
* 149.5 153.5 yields 43.7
